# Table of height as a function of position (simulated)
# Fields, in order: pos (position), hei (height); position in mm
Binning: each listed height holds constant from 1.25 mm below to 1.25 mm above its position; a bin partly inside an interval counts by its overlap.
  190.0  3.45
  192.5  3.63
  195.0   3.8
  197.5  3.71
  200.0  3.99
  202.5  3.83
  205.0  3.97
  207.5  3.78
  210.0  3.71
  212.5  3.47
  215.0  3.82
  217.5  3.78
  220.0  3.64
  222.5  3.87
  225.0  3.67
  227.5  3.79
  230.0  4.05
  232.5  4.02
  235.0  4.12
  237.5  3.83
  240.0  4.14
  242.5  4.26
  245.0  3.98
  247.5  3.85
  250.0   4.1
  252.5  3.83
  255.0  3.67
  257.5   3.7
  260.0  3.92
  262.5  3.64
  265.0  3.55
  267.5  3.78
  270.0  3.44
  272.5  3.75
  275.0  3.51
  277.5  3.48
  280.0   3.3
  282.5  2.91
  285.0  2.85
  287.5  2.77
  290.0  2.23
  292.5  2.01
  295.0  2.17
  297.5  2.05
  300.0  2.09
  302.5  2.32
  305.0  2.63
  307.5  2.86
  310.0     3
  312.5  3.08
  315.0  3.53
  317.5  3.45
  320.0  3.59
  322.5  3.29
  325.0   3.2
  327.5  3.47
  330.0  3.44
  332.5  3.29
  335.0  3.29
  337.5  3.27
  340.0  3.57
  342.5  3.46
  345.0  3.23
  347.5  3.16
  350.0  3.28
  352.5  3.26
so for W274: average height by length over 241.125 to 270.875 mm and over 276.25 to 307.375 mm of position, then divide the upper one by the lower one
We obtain 0.68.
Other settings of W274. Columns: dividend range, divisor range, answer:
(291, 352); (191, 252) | 0.78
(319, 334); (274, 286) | 1.05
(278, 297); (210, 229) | 0.70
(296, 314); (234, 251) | 0.64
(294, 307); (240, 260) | 0.58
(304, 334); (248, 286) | 0.91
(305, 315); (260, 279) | 0.83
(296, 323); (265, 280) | 0.81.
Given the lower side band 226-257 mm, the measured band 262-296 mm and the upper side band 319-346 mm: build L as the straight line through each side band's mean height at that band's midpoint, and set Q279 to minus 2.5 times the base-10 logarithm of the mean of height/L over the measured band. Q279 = 0.20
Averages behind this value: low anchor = 3.96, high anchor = 3.37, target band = 3.09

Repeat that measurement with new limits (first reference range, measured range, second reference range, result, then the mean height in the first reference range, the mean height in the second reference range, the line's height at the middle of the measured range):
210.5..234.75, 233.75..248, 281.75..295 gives -0.17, 3.8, 2.5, 3.44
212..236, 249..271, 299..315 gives -0.12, 3.83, 2.74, 3.36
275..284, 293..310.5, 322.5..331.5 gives 0.35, 3.26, 3.36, 3.3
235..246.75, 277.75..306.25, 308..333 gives 0.38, 4.05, 3.32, 3.58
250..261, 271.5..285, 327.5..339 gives 0.11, 3.81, 3.34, 3.68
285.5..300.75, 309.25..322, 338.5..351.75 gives -0.22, 2.26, 3.34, 2.72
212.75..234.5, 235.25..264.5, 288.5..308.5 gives -0.19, 3.82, 2.29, 3.29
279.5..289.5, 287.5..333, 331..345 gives 0.10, 2.88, 3.36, 3.11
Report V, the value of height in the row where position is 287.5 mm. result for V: 2.77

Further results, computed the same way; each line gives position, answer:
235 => 4.12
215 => 3.82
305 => 2.63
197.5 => 3.71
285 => 2.85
